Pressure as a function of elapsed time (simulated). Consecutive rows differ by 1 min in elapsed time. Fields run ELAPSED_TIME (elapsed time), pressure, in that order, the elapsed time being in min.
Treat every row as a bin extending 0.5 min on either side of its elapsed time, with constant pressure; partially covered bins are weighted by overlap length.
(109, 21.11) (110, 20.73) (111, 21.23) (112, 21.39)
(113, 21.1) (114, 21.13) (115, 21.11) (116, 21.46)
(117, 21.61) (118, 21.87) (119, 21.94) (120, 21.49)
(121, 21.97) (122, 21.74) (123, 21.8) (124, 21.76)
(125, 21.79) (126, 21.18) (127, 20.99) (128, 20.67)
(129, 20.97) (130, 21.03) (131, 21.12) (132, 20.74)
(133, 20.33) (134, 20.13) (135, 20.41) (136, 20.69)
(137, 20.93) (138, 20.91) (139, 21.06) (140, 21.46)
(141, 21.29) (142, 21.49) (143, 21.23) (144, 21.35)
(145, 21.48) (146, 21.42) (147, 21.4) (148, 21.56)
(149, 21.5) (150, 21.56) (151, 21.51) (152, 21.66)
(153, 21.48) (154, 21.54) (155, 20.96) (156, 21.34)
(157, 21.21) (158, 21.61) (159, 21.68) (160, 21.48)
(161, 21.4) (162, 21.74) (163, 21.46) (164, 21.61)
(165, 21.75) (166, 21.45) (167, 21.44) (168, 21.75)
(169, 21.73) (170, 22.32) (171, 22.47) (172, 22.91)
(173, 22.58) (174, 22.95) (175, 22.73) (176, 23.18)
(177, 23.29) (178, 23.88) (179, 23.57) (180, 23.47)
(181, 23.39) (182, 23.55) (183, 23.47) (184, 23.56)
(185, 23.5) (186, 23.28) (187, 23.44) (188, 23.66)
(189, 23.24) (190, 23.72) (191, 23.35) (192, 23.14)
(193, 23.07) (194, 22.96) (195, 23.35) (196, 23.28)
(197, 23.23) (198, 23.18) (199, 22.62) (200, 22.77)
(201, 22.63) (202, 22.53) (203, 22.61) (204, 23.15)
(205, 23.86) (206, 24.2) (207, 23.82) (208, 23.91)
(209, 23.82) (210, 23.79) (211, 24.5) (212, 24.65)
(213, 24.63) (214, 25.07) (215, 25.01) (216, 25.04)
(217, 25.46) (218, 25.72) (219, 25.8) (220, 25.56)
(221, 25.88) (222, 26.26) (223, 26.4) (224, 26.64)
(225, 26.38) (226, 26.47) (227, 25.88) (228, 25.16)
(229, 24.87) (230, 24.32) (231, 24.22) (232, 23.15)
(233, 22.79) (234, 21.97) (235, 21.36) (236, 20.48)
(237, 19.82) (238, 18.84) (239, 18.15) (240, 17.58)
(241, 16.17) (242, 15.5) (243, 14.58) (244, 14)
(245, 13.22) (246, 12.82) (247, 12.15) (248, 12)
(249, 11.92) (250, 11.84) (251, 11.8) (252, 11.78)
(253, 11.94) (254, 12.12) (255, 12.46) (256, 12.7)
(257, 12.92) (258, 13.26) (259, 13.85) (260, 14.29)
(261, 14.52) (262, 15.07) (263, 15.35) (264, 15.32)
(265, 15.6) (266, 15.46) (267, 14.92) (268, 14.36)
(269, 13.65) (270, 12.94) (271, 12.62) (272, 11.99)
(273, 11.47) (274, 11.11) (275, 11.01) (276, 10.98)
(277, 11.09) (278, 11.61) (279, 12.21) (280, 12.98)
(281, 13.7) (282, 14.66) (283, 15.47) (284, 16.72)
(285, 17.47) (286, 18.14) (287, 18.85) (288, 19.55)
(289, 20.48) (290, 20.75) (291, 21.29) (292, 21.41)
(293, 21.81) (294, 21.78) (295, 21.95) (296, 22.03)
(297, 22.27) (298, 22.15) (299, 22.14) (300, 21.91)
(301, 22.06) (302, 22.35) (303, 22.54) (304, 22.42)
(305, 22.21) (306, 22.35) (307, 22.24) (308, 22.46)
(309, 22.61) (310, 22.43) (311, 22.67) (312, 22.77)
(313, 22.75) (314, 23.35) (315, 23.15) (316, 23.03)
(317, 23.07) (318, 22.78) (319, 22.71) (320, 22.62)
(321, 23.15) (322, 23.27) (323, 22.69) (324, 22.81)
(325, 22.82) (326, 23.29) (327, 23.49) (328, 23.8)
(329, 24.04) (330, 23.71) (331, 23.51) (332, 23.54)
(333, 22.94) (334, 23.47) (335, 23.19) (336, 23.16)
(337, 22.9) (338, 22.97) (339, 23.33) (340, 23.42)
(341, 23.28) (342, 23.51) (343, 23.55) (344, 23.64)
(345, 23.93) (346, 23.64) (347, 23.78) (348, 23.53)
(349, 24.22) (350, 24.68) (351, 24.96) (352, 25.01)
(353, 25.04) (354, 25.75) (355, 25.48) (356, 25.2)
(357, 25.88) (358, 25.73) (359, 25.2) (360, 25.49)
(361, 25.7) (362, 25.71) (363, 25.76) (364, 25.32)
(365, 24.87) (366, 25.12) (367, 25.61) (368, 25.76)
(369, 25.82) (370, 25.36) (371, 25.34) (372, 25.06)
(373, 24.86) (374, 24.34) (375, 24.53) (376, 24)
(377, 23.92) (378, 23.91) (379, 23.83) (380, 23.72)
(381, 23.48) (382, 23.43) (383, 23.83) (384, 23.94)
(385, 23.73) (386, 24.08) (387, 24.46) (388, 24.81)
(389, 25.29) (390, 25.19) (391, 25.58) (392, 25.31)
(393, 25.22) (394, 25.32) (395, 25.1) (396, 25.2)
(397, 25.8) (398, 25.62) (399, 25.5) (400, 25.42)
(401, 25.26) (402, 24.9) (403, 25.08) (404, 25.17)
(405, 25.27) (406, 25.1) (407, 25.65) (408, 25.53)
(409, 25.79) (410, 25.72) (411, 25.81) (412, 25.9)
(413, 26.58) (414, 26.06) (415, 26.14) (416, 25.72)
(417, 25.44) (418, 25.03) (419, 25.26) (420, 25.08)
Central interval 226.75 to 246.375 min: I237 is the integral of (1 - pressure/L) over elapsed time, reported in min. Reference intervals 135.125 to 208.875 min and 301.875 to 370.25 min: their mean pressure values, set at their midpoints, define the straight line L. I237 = 2.8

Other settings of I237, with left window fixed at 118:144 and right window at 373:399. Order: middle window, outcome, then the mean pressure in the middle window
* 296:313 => 0.8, 22.4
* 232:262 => 9.9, 15.2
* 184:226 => -3.7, 24.1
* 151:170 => 0.0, 21.5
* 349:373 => -1.1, 25.3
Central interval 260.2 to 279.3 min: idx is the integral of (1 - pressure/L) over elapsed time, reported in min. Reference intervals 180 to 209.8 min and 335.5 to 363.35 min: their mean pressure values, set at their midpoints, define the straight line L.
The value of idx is 8.5 min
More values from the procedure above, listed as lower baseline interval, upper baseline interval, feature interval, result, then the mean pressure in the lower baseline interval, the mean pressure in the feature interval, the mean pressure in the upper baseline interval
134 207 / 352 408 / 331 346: 0.68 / 22.3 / 23.4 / 25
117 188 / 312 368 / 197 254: 3.61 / 21.8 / 21.2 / 24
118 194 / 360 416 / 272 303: 7.90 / 22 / 17.7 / 25.1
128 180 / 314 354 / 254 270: 6.06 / 21.6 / 14.1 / 23.5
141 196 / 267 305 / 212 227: -4.11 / 22.3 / 25.7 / 17.4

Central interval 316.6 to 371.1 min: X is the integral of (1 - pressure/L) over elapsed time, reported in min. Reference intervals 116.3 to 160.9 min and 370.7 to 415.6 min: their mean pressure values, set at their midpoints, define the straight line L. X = 0.3 min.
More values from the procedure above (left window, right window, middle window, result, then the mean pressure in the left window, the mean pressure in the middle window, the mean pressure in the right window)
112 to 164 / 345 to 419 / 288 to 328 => 2.55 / 21.3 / 22.4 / 25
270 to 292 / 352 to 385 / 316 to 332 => -2.66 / 15.1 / 23.2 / 24.9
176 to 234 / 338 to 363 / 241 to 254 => 6.08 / 24.1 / 12.9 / 24.6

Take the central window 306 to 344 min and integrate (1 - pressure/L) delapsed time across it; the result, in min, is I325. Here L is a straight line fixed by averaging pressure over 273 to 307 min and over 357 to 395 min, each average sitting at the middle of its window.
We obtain -3.8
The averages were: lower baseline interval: 18.4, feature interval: 23.1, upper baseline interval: 24.8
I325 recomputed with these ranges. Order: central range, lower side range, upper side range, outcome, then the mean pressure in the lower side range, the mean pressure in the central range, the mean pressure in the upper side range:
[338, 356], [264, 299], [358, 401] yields -1.7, 16.4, 24.2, 24.9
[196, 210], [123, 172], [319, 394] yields -0.7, 21.4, 23.3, 24.3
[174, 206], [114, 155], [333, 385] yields -1.7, 21.3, 23.3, 24.4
